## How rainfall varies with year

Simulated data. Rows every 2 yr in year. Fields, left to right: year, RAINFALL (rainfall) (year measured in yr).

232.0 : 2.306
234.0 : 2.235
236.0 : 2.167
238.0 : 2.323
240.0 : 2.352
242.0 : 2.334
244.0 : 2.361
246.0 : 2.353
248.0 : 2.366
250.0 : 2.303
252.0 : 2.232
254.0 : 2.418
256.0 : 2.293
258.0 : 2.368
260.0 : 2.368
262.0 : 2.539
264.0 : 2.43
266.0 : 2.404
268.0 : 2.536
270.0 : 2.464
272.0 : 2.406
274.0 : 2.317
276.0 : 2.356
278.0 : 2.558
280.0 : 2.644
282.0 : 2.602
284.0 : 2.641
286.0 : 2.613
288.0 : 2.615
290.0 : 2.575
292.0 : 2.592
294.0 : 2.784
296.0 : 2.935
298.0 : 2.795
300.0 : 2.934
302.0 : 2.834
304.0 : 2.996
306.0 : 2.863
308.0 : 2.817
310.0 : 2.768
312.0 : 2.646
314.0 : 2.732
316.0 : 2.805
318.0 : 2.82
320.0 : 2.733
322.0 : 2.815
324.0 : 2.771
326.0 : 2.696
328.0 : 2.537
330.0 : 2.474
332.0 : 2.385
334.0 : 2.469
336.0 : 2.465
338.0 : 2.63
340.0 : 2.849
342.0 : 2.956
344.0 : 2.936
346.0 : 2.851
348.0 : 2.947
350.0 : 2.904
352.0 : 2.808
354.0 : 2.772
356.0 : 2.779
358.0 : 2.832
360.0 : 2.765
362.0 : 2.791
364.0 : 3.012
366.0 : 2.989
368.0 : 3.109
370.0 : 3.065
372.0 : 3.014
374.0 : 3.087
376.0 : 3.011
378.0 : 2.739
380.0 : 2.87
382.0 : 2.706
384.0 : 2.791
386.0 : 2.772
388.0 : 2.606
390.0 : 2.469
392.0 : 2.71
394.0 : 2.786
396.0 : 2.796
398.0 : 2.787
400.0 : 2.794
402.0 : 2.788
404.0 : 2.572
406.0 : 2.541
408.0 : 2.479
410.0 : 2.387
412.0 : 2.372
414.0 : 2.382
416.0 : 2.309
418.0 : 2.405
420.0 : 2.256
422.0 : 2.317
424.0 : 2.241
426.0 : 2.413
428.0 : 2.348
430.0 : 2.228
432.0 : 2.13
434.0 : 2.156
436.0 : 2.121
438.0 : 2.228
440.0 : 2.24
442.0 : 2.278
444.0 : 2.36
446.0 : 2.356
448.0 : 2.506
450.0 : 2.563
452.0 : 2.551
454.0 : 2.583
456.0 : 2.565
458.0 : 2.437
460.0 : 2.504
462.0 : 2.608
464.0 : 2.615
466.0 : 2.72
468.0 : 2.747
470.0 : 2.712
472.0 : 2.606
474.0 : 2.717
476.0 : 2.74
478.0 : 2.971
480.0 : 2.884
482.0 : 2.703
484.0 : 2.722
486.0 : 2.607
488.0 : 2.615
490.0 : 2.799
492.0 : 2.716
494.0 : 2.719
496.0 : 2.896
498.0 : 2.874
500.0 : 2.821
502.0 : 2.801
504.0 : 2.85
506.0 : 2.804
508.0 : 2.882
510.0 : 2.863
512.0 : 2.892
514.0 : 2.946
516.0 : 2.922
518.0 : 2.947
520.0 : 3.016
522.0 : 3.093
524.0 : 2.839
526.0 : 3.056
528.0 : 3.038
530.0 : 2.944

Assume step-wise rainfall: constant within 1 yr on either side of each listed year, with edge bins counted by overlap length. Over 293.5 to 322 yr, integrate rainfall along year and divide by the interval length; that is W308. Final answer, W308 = 2.82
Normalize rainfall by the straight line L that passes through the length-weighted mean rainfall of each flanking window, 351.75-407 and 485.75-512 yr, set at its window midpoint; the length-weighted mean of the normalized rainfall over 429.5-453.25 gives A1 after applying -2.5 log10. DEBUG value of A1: 0.21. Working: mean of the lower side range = 2.81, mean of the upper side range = 2.8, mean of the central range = 2.31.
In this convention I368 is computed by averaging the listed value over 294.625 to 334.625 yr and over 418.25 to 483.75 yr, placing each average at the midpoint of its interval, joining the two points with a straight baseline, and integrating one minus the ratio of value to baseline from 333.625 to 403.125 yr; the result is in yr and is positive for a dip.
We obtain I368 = -4.8 yr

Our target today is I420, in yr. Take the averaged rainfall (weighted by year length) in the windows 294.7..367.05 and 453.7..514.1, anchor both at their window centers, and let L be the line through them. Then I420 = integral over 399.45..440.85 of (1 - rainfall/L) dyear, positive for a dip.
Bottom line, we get 5.91 yr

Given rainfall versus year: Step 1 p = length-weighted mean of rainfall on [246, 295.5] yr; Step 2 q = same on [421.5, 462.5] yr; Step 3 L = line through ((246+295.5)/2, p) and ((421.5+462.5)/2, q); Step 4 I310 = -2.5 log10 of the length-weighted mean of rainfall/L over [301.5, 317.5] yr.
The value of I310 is -0.15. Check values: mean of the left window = 2.48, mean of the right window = 2.37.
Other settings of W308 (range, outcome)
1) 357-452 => 2.58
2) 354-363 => 2.79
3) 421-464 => 2.37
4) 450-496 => 2.68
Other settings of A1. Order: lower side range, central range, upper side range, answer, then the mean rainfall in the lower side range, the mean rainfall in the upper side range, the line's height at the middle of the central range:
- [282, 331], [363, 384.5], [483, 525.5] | -0.07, 2.74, 2.84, 2.77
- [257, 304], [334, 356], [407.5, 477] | -0.11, 2.59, 2.43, 2.53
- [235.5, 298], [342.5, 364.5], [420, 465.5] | -0.18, 2.47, 2.38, 2.42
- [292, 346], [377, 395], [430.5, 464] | -0.06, 2.75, 2.39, 2.56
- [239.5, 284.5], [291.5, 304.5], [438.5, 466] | -0.17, 2.42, 2.48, 2.43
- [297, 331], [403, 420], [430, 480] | 0.07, 2.77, 2.5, 2.58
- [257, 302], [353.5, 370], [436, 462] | -0.16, 2.57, 2.43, 2.5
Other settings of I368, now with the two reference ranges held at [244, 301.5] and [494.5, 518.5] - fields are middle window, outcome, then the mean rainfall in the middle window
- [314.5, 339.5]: -0.40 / 2.64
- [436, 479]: 3.91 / 2.54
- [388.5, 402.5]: -0.13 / 2.73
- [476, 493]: 0.51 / 2.75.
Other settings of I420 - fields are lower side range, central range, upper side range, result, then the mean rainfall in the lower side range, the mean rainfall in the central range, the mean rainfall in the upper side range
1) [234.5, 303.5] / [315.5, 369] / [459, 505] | -4.0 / 2.5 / 2.77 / 2.74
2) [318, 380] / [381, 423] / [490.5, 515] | 3.7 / 2.81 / 2.57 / 2.84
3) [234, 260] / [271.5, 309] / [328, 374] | -2.3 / 2.32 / 2.68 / 2.81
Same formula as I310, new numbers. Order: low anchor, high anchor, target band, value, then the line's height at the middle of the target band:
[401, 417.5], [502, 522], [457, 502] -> 0.021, 2.77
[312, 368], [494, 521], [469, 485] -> 0.039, 2.86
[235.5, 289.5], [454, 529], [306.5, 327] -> -0.104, 2.51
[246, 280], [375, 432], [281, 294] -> -0.081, 2.43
